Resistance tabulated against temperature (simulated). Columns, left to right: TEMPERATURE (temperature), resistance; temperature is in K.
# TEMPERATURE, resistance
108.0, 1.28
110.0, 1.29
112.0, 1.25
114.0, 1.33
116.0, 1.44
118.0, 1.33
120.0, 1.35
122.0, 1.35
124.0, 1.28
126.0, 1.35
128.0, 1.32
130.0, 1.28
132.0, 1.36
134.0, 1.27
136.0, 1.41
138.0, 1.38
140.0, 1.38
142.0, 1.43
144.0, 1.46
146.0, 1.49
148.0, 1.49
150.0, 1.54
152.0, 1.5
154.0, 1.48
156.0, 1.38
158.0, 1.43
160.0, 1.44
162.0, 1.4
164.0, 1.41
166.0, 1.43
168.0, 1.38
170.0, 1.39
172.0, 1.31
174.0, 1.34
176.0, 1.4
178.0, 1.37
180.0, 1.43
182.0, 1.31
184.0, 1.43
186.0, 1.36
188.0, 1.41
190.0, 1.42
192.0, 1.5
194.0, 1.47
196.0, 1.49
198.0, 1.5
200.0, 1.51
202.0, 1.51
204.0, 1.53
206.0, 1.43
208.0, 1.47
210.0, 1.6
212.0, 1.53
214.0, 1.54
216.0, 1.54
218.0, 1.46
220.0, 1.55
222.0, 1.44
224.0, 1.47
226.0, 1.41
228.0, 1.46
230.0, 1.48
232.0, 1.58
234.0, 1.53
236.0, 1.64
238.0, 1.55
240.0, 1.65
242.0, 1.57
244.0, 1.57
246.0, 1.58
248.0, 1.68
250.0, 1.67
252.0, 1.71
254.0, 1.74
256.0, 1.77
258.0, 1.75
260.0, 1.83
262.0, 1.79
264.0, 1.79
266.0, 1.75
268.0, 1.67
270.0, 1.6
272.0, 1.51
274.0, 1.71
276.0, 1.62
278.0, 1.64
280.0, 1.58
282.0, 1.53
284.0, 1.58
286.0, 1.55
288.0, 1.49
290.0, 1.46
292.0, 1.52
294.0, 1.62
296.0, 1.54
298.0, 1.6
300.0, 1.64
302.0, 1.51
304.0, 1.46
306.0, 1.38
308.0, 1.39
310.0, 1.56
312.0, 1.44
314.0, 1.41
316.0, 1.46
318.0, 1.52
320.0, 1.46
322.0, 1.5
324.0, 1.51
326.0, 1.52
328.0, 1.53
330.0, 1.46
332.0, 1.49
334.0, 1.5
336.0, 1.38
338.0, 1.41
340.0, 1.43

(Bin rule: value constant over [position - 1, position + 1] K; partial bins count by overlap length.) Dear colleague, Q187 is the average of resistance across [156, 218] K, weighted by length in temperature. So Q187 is 1.44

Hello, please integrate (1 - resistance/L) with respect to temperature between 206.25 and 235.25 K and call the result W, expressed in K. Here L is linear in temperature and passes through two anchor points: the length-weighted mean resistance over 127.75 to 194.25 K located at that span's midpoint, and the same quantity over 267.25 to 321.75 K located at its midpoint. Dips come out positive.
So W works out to -0.8 K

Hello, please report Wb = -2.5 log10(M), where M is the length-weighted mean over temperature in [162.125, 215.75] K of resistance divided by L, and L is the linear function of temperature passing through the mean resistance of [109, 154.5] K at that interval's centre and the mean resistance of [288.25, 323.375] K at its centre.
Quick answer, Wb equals -0.02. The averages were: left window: 1.38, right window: 1.5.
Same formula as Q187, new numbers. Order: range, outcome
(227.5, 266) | 1.65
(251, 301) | 1.64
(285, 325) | 1.5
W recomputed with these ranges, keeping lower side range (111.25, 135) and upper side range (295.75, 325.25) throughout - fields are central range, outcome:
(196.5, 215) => -1.50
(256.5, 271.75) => -2.94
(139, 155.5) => -1.48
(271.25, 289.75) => -1.39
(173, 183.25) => 0.03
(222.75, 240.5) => -1.29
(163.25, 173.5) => -0.11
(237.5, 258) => -3.14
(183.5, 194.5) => -0.36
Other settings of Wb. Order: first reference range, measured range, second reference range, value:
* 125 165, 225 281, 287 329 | -0.12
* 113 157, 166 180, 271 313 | 0.04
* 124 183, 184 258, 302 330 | -0.08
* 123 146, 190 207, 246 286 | 0.02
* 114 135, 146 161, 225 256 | -0.05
